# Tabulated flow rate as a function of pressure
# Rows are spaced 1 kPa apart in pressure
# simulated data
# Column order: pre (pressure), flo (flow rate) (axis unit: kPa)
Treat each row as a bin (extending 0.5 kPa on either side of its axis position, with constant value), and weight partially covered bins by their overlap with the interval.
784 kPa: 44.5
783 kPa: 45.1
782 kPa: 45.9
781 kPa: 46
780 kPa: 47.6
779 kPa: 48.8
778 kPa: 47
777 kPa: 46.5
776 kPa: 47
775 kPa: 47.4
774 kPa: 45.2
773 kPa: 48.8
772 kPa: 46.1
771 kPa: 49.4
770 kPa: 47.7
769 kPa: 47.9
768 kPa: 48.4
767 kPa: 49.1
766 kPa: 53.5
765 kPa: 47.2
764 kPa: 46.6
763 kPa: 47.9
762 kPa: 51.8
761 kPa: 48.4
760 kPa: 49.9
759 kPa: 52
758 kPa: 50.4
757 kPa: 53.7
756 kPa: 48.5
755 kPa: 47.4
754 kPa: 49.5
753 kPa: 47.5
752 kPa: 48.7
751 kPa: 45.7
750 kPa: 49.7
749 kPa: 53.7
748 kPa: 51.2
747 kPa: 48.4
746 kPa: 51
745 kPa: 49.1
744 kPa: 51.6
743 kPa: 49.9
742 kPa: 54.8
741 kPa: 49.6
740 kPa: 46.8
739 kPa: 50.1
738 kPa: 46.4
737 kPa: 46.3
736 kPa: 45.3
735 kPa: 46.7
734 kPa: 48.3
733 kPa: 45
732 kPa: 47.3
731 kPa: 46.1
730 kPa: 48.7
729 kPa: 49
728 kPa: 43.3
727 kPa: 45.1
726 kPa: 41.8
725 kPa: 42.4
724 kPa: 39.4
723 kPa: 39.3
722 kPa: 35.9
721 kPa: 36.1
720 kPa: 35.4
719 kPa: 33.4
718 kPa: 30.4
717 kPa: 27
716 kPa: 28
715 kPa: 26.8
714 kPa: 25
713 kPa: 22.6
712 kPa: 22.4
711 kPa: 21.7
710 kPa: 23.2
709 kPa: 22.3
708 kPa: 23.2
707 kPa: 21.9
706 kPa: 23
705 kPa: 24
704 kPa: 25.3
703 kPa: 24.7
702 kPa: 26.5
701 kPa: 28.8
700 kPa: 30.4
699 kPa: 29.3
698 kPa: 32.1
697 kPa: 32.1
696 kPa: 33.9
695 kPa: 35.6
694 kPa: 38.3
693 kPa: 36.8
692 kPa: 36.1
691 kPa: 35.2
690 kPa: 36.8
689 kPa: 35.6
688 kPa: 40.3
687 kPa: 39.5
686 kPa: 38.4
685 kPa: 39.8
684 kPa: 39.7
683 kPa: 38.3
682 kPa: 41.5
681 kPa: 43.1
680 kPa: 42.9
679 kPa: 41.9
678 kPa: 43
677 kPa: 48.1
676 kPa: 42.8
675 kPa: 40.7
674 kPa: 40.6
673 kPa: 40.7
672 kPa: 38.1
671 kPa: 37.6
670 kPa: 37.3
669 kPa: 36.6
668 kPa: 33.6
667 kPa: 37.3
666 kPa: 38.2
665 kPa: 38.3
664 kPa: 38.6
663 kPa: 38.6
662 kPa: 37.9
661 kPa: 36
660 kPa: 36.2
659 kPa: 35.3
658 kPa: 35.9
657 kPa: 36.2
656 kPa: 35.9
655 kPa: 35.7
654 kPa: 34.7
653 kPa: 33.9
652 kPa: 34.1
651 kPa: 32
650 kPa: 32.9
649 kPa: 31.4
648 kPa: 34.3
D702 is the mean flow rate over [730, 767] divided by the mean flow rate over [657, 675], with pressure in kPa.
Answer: 1.31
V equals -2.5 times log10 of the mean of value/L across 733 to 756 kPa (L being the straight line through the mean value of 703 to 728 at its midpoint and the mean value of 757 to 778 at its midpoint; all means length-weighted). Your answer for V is -0.21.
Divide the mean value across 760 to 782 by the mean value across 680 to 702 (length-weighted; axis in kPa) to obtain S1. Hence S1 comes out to 1.33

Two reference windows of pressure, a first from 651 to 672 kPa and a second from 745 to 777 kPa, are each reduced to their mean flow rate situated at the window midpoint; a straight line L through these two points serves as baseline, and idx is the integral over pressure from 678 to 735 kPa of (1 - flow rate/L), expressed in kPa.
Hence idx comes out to 9.71 kPa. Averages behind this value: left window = 36.3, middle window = 34.8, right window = 49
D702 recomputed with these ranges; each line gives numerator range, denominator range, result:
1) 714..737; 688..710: 1.32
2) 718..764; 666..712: 1.35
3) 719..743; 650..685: 1.17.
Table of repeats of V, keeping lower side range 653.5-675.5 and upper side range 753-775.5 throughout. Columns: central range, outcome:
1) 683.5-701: 0.136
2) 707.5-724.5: 0.440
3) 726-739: -0.029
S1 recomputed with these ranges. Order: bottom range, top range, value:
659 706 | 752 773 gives 1.35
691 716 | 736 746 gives 1.77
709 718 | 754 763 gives 2.02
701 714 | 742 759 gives 2.11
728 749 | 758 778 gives 1.00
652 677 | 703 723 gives 0.72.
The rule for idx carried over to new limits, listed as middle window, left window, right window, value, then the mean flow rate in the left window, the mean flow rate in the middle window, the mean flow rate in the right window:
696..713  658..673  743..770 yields 6.64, 37.2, 25.8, 49.5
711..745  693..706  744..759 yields 0.58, 30.1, 40.6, 49.8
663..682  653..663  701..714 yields -4.55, 36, 40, 23.7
